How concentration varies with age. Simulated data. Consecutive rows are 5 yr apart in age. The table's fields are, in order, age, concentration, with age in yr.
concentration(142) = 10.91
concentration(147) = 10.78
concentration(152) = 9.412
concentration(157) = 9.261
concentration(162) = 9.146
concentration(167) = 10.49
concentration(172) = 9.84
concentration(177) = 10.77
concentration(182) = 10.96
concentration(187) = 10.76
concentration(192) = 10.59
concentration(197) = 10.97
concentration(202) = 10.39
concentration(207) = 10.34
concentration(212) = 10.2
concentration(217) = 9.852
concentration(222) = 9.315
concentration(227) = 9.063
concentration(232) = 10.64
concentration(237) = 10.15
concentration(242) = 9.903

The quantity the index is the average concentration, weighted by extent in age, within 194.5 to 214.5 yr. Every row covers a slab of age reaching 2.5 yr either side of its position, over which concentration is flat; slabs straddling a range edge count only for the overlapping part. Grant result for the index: 10.5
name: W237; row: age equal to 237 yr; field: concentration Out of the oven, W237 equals 10.15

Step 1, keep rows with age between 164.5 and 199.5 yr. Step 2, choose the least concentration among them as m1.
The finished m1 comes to 9.84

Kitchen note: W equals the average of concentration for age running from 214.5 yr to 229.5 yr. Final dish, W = 9.41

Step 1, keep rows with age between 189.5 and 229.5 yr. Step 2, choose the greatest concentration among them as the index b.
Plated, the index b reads 10.97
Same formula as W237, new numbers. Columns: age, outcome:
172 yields 9.84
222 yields 9.315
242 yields 9.903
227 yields 9.063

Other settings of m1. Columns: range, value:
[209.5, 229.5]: 9.063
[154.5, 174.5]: 9.146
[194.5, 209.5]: 10.34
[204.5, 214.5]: 10.2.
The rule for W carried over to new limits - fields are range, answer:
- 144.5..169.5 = 9.82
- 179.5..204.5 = 10.7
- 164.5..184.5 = 10.5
